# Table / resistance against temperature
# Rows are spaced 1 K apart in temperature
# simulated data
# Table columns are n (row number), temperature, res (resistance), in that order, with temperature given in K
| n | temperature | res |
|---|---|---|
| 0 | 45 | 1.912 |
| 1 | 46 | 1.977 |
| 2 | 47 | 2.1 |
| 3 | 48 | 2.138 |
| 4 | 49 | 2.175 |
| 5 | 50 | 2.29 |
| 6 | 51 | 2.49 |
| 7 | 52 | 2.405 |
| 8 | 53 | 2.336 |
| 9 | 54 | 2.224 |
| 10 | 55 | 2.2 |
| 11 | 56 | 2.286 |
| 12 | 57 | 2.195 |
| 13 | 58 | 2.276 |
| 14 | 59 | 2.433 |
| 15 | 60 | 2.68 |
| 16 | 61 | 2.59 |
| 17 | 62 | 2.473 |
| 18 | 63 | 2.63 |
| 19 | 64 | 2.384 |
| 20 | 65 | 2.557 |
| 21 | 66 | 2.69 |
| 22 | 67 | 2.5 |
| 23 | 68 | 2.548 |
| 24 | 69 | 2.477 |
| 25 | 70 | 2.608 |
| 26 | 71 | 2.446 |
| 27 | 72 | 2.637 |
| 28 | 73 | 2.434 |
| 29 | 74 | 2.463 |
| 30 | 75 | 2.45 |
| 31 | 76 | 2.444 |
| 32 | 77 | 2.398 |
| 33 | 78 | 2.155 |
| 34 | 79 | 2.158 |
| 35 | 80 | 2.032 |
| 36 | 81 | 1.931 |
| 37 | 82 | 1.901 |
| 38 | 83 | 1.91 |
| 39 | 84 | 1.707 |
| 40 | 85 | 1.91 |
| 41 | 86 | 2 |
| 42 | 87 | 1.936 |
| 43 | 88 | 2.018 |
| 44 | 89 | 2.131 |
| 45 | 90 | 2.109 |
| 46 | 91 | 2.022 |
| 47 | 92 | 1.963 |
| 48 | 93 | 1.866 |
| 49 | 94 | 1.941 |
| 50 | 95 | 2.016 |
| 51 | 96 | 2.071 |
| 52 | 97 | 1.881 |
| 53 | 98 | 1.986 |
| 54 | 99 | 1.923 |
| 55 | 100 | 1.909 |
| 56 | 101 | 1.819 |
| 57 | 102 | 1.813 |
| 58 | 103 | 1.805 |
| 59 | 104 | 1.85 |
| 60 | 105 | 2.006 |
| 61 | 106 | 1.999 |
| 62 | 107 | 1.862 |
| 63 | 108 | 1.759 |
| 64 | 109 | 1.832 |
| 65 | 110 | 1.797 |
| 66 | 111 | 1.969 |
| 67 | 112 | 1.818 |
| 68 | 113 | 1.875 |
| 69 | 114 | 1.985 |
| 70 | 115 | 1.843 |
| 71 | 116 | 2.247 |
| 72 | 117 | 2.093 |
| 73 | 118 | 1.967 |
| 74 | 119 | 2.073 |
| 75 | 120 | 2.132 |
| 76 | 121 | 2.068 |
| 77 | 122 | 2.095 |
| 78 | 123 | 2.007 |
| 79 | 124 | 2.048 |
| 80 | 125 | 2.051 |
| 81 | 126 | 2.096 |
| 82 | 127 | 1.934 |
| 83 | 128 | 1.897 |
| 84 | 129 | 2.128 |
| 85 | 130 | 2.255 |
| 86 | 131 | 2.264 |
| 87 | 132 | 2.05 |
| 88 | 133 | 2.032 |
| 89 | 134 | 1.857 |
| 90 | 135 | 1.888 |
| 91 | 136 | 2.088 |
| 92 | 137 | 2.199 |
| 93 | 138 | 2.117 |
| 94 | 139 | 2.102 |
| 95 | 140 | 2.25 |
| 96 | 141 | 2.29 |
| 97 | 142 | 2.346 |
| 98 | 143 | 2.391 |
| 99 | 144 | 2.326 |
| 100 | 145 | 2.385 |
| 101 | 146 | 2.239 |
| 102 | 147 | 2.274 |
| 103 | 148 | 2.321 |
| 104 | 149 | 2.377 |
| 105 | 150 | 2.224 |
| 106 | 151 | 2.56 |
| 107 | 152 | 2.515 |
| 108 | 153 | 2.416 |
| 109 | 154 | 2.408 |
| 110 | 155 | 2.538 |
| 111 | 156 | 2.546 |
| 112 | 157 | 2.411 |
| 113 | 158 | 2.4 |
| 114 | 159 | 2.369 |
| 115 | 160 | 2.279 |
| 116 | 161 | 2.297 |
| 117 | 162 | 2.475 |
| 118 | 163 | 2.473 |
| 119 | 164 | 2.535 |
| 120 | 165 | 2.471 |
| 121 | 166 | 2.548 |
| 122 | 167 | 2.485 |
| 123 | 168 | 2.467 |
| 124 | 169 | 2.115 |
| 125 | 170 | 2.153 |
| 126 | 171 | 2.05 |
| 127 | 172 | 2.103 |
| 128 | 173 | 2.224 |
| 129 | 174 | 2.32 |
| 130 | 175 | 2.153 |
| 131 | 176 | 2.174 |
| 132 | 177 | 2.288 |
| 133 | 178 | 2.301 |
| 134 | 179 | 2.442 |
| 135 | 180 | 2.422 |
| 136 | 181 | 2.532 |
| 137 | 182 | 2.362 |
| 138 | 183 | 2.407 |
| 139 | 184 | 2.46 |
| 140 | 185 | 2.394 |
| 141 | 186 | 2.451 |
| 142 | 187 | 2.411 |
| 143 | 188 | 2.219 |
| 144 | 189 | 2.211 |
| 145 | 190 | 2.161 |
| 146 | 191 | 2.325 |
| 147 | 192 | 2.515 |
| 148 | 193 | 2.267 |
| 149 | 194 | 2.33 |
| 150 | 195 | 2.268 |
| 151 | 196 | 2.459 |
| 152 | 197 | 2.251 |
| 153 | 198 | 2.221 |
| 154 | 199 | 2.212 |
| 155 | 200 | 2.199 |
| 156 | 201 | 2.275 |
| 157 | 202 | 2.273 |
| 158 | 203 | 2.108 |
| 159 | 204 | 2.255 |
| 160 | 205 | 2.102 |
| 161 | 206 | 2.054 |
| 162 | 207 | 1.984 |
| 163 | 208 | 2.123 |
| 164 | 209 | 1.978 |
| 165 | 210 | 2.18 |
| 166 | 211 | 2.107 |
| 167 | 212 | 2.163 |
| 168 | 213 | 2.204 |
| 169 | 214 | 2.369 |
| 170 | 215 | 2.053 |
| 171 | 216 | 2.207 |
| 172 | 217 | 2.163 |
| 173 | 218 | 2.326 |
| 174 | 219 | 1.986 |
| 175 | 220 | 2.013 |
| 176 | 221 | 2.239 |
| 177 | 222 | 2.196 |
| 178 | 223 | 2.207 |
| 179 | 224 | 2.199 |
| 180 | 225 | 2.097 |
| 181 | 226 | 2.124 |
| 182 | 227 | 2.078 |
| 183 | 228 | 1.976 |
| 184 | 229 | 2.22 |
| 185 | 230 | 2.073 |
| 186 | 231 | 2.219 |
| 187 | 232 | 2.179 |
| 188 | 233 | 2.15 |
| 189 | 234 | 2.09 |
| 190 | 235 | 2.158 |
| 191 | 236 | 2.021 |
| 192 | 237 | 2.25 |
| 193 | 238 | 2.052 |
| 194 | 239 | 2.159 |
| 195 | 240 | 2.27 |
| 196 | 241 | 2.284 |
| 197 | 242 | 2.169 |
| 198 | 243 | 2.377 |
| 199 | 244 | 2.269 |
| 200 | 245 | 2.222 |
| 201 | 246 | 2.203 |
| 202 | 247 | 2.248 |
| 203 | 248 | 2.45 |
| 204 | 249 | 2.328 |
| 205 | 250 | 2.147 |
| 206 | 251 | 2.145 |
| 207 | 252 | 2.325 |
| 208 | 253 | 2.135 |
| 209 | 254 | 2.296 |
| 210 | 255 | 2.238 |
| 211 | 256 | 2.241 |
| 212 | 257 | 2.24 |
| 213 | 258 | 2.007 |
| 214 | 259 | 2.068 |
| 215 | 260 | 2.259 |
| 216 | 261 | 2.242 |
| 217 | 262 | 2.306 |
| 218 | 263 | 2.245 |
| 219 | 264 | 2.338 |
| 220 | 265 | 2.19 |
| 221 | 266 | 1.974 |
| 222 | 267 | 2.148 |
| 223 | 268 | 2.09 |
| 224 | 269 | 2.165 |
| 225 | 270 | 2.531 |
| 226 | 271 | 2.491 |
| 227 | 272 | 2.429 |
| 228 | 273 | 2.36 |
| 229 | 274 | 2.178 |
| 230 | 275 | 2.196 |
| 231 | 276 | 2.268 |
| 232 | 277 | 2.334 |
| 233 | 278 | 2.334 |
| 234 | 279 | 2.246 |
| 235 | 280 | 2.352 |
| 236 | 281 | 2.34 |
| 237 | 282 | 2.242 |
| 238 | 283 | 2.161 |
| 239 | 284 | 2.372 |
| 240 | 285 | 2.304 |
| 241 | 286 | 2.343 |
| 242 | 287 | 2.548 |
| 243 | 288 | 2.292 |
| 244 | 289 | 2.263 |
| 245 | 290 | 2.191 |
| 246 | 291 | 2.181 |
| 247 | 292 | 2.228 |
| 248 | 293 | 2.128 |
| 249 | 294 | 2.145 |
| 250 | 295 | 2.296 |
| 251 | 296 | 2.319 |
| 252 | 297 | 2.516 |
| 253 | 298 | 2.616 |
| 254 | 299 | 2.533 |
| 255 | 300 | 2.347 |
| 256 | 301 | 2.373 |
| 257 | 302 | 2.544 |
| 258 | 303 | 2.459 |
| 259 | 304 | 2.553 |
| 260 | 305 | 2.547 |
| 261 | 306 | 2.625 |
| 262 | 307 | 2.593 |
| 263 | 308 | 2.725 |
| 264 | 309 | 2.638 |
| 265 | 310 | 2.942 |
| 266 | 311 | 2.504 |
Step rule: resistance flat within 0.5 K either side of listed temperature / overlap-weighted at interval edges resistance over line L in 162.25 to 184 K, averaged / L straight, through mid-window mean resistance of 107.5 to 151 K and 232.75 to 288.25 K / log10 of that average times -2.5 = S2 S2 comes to -0.093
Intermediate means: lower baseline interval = 2.1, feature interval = 2.34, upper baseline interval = 2.25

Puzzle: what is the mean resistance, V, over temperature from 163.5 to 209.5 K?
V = 2.28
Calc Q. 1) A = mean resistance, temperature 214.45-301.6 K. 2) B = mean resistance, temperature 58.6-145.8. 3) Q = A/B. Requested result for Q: 1.05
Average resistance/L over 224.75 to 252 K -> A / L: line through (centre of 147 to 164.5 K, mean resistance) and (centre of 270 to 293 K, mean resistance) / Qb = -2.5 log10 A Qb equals 0.07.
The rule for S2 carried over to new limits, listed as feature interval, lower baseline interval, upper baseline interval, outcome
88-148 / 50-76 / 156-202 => 0.18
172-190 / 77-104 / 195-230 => -0.11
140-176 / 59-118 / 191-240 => -0.10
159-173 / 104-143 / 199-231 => -0.12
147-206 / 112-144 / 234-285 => -0.09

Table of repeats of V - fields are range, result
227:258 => 2.2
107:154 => 2.12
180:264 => 2.22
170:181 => 2.26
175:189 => 2.36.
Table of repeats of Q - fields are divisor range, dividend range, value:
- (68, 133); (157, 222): 1.11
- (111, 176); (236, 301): 1.02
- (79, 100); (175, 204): 1.18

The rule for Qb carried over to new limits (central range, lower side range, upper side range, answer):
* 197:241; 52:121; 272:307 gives 0.06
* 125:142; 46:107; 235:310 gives 0.06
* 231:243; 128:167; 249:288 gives 0.05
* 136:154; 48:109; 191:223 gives -0.06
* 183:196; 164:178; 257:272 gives -0.03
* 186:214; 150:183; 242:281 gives 0.05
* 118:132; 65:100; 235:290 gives 0.06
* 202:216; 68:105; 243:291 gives 0.04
